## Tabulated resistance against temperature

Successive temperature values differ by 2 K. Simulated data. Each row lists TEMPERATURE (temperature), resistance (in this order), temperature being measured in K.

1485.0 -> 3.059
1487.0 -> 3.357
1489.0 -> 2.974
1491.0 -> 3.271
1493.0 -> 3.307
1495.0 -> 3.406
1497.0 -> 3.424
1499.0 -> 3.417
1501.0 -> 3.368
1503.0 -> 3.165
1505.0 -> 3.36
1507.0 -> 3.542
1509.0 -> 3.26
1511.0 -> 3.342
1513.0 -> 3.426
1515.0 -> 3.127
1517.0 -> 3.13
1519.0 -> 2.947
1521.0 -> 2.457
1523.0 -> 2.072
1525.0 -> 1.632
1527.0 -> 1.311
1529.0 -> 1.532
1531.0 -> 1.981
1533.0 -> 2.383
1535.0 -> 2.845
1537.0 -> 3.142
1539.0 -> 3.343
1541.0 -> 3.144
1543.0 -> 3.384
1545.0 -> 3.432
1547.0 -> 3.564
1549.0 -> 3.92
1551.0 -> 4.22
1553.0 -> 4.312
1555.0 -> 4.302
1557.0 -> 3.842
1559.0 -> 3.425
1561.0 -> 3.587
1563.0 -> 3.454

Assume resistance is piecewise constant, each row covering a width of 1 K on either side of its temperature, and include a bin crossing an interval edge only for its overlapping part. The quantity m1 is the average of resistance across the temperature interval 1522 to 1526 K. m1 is 1.85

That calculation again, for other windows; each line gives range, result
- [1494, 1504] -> 3.36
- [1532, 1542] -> 2.97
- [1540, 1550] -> 3.49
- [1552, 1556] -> 4.31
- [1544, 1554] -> 3.89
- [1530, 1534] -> 2.18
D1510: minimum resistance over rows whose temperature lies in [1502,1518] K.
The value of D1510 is 3.127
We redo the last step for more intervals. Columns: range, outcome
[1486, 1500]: 2.974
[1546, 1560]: 3.425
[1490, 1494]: 3.271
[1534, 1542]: 2.845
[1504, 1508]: 3.36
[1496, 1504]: 3.165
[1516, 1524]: 2.072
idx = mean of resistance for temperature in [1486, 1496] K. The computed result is 3.26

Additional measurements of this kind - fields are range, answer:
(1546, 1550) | 3.74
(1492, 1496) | 3.36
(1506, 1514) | 3.39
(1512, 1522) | 3.02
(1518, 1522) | 2.7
